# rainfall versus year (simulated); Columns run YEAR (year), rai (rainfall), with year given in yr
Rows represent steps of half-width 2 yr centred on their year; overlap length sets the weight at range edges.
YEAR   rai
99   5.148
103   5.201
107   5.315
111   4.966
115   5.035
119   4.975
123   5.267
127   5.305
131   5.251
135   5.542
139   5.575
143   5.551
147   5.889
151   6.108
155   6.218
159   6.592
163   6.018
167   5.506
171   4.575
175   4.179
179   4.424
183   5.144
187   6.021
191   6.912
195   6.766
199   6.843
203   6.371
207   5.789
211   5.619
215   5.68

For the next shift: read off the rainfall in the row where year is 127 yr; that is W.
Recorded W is 5.305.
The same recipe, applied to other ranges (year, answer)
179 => 4.424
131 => 5.251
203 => 6.371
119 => 4.975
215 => 5.68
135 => 5.542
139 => 5.575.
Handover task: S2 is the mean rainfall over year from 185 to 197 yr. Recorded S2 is 6.57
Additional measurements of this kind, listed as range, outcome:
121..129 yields 5.29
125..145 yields 5.44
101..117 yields 5.13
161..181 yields 4.94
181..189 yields 5.58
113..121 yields 5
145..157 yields 6.07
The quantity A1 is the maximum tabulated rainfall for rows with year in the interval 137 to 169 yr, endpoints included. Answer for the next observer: 6.592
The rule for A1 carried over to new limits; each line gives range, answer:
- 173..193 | 6.912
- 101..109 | 5.315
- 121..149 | 5.889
